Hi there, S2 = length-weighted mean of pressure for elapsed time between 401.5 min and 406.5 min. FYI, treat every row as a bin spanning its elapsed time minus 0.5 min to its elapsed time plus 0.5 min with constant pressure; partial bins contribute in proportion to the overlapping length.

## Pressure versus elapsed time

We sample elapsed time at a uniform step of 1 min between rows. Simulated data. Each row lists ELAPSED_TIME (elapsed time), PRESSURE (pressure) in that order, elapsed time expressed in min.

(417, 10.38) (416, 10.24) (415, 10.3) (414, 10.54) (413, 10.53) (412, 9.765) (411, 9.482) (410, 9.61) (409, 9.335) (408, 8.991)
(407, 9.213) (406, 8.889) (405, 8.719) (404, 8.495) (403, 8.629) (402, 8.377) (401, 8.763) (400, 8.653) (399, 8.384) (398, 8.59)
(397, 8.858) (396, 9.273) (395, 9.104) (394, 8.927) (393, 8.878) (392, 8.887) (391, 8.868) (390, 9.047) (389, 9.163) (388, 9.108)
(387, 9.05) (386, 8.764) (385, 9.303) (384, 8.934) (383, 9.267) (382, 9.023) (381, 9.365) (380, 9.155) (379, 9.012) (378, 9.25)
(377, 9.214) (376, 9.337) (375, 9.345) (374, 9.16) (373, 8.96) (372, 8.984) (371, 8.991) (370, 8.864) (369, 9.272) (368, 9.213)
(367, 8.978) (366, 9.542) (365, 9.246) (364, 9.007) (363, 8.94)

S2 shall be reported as 8.62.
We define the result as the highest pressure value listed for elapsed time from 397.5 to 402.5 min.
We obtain 8.763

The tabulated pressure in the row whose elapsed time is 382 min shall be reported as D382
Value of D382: 9.023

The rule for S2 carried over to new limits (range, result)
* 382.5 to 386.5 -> 9.07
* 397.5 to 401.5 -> 8.6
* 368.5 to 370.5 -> 9.07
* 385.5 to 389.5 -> 9.02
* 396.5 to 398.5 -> 8.72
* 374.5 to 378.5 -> 9.29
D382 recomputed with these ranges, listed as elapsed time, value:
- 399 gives 8.384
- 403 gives 8.629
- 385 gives 9.303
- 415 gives 10.3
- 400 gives 8.653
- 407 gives 9.213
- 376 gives 9.337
